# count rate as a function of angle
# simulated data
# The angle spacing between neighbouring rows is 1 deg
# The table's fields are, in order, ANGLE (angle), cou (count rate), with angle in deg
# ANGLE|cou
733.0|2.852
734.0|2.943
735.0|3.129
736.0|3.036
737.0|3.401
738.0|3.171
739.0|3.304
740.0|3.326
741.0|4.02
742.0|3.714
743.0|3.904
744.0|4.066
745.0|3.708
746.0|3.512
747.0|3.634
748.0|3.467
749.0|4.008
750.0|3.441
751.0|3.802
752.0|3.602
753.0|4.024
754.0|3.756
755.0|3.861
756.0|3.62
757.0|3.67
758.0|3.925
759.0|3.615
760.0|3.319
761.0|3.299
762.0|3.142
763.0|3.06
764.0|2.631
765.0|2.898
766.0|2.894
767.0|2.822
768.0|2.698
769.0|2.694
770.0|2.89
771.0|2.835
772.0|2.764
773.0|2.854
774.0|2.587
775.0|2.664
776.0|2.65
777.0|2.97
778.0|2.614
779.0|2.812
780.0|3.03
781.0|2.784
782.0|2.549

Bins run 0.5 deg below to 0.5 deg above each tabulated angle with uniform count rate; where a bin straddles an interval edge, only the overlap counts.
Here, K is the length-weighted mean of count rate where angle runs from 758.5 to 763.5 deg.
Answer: 3.29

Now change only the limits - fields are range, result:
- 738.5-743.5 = 3.65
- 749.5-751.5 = 3.62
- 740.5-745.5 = 3.88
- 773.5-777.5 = 2.72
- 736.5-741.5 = 3.44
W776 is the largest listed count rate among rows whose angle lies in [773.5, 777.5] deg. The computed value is 2.97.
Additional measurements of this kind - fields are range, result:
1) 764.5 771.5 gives 2.898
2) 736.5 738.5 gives 3.401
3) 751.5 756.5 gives 4.024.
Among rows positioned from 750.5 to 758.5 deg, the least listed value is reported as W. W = 3.602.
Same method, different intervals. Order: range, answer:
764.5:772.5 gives 2.694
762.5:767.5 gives 2.631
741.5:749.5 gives 3.467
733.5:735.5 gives 2.943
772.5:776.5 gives 2.587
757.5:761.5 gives 3.299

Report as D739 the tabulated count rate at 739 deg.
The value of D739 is 3.304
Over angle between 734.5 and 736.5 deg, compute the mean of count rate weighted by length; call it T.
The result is 3.08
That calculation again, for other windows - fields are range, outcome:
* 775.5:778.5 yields 2.74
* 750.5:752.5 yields 3.7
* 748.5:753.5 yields 3.78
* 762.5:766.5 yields 2.87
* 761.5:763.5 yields 3.1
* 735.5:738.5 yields 3.2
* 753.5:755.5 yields 3.81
